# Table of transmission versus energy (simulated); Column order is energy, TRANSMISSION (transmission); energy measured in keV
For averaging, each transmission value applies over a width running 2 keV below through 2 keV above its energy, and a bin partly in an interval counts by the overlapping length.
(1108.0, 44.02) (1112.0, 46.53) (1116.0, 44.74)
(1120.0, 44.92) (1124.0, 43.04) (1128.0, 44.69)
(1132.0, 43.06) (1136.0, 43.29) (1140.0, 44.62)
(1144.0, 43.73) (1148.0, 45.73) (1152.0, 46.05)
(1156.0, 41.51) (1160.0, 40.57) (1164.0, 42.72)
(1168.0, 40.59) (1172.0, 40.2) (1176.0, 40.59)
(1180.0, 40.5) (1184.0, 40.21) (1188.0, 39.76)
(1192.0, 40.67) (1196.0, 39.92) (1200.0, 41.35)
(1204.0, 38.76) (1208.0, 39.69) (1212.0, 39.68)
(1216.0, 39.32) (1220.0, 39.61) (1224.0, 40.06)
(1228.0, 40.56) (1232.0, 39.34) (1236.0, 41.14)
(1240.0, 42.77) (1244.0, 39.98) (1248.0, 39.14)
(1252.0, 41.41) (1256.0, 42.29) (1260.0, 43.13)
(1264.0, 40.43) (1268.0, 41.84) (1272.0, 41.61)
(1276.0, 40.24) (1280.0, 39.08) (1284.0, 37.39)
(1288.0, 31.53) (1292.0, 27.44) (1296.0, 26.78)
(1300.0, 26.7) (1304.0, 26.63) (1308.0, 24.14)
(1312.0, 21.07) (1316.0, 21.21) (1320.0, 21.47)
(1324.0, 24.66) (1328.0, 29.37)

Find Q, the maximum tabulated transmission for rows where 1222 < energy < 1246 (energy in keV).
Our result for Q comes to 42.77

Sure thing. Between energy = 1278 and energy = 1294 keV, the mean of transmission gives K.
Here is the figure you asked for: 33.9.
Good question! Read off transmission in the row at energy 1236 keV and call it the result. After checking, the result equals 41.14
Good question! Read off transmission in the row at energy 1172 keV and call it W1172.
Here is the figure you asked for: 40.2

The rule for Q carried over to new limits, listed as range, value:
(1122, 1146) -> 44.69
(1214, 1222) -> 39.61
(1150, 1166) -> 46.05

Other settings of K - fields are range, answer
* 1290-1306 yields 26.9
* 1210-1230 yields 39.8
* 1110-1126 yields 44.8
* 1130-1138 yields 43.2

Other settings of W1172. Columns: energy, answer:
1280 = 39.08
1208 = 39.69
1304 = 26.63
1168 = 40.59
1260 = 43.13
